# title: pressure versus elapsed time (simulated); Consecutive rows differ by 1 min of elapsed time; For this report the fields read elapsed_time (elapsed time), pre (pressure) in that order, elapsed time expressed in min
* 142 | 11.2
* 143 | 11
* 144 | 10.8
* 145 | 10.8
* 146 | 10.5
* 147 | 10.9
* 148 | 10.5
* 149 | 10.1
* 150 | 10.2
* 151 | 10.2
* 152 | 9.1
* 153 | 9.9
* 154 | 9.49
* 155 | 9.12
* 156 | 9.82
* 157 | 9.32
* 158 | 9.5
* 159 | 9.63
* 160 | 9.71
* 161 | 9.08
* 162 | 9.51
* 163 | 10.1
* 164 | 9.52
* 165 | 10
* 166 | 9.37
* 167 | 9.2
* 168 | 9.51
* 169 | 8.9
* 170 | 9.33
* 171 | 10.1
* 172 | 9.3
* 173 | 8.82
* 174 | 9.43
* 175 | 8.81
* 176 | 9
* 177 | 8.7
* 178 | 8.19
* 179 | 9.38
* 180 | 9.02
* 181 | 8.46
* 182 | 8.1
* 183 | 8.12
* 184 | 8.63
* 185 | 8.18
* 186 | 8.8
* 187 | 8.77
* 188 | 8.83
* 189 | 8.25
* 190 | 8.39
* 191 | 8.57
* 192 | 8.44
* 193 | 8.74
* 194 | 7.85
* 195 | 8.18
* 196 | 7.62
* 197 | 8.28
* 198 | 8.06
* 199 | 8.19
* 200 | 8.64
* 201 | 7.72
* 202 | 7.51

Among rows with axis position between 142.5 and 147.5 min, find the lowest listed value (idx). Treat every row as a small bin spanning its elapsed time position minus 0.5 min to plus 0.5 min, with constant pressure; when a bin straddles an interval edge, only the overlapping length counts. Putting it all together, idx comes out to 10.5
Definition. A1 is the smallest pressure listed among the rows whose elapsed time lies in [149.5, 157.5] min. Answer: 9.1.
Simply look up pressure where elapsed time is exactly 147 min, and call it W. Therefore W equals 10.9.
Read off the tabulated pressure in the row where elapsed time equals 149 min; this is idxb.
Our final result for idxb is 10.1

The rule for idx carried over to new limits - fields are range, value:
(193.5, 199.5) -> 7.62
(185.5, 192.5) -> 8.25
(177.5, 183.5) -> 8.1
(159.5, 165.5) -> 9.08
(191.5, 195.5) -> 7.85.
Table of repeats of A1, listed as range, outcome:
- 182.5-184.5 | 8.12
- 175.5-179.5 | 8.19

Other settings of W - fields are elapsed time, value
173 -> 8.82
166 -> 9.37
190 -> 8.39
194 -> 7.85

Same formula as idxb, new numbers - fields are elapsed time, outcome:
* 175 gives 8.81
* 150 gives 10.2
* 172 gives 9.3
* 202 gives 7.51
